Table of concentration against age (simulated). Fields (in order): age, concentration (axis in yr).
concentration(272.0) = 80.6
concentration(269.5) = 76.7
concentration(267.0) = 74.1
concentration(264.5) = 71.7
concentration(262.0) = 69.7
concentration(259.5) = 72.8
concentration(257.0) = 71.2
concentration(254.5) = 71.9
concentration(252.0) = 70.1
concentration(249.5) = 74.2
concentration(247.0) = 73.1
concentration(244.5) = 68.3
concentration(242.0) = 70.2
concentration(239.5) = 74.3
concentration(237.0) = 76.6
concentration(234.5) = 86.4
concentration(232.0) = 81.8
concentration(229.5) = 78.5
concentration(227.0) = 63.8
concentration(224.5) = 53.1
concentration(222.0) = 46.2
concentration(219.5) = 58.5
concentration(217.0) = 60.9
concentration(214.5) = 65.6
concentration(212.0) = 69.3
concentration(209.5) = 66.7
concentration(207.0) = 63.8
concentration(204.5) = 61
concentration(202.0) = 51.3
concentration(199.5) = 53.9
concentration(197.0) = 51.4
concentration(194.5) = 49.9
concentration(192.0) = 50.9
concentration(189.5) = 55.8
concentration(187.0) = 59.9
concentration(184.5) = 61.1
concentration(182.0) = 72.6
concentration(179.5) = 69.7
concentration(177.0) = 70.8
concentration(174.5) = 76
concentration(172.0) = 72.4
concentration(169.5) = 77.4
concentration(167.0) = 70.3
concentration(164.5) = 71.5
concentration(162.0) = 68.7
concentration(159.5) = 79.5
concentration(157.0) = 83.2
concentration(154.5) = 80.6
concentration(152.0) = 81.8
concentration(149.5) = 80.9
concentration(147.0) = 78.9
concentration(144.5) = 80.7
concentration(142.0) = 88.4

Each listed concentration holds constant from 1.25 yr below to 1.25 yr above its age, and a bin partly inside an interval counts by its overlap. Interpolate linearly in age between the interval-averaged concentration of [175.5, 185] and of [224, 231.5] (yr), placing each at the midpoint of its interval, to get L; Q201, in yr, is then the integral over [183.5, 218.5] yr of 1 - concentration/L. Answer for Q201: 5.1 yr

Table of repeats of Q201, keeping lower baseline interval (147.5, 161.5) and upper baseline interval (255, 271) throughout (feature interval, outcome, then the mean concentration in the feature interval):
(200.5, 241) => 5.1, 66.1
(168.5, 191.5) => 3.2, 67.7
